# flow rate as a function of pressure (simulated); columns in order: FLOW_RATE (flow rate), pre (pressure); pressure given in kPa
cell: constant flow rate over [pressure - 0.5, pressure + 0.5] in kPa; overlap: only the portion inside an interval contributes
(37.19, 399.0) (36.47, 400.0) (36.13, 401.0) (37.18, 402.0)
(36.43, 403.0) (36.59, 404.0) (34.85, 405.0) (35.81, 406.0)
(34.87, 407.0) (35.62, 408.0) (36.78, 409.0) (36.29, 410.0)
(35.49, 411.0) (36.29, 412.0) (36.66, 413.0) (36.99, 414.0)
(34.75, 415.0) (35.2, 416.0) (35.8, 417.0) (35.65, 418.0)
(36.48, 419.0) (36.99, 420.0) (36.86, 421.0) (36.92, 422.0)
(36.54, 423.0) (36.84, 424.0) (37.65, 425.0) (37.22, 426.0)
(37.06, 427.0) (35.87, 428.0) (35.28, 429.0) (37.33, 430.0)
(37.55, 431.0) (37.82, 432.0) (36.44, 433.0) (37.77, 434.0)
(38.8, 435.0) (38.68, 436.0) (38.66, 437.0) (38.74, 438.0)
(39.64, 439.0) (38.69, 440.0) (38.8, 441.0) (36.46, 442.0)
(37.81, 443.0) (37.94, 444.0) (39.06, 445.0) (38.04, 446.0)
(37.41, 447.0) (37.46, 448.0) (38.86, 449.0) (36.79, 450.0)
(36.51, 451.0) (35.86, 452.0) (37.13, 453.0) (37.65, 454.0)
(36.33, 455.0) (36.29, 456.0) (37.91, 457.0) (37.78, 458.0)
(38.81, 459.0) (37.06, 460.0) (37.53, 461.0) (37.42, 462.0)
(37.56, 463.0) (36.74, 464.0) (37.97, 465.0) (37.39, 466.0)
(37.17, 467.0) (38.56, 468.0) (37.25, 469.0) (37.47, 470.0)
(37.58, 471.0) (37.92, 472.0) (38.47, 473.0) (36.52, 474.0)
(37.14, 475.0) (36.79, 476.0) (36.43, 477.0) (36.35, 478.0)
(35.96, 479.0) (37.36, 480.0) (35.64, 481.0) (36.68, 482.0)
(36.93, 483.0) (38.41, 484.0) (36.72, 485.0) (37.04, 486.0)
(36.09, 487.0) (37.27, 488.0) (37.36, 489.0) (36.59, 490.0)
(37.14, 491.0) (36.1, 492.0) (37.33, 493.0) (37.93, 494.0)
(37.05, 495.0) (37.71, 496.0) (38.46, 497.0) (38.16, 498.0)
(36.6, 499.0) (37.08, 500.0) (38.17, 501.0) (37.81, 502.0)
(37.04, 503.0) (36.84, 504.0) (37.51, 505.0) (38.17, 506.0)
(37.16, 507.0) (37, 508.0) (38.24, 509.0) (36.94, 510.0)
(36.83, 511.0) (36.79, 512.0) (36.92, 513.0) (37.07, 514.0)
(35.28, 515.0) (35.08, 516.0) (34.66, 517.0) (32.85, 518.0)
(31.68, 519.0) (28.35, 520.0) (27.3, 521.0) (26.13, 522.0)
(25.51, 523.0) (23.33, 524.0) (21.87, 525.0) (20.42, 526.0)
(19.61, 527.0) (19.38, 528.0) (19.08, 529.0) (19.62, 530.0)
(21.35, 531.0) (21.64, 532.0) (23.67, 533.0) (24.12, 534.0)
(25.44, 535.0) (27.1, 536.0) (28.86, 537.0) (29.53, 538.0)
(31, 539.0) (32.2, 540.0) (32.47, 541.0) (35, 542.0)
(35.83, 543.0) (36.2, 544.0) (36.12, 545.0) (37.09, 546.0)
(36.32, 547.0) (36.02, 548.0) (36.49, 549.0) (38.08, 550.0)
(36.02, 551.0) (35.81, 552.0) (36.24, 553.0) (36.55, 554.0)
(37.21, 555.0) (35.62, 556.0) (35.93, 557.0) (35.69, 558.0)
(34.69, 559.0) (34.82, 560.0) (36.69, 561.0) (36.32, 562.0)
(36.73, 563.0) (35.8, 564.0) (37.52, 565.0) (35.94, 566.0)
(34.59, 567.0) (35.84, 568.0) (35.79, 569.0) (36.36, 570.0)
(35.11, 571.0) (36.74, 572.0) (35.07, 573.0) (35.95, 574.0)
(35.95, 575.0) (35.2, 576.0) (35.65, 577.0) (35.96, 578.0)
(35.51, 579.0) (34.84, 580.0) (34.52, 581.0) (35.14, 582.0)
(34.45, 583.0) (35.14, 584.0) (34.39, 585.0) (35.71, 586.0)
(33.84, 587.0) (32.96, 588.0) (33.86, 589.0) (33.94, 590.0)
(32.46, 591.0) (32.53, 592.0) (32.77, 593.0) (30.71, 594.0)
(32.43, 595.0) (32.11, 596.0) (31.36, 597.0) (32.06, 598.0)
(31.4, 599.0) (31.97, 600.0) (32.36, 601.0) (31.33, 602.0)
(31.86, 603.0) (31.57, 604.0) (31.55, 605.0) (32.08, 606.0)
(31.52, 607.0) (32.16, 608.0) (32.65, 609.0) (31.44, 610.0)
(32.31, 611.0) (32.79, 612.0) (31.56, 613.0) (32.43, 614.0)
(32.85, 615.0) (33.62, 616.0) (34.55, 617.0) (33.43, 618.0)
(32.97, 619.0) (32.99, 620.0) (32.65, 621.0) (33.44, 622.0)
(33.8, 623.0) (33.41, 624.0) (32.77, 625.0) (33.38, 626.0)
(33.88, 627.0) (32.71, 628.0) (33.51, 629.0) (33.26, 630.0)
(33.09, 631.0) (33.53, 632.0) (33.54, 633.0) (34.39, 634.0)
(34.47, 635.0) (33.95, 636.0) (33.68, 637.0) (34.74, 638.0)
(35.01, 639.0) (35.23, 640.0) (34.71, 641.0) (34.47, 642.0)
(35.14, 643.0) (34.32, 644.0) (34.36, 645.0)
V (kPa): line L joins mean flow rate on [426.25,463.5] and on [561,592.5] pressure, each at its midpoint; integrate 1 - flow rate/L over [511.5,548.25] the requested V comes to 7.0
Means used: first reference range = 37.6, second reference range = 35.2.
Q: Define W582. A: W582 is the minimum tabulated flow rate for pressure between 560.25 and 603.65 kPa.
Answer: 30.71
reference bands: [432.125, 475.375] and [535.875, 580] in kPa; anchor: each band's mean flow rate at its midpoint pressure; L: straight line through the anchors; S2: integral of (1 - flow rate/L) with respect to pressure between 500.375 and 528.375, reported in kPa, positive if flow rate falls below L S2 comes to 3.0 kPa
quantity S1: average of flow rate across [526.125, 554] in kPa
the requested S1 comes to 30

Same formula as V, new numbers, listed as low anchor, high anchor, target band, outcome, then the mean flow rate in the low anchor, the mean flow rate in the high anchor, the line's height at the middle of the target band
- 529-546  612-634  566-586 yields -3.03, 28.7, 33.2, 30.7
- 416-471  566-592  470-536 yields 5.41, 37.4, 35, 36.3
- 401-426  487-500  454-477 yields -0.32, 36.2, 37.3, 36.9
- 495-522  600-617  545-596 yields -2.57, 35.8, 32.2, 33.6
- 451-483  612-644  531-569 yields 1.78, 37.2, 33.6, 35.4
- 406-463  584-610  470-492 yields -0.72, 37.1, 32.5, 35.8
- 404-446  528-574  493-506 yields -1.10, 37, 33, 34.6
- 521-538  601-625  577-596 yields -2.81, 23.3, 32.6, 29.6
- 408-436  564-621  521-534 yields 4.74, 36.7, 33.6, 34.8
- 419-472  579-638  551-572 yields -1.00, 37.5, 33.1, 34.3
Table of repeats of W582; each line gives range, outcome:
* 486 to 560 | 19.08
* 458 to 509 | 35.64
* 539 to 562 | 31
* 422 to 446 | 35.28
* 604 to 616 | 31.44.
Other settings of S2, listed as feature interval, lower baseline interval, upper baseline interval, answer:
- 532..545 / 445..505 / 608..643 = 2.0 kPa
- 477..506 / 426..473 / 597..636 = -0.6 kPa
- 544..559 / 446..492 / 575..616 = -0.8 kPa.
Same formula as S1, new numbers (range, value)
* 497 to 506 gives 37.5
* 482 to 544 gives 32.5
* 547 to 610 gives 34.5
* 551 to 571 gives 36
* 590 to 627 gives 32.5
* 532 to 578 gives 34.4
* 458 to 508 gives 37.3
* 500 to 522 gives 35.4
